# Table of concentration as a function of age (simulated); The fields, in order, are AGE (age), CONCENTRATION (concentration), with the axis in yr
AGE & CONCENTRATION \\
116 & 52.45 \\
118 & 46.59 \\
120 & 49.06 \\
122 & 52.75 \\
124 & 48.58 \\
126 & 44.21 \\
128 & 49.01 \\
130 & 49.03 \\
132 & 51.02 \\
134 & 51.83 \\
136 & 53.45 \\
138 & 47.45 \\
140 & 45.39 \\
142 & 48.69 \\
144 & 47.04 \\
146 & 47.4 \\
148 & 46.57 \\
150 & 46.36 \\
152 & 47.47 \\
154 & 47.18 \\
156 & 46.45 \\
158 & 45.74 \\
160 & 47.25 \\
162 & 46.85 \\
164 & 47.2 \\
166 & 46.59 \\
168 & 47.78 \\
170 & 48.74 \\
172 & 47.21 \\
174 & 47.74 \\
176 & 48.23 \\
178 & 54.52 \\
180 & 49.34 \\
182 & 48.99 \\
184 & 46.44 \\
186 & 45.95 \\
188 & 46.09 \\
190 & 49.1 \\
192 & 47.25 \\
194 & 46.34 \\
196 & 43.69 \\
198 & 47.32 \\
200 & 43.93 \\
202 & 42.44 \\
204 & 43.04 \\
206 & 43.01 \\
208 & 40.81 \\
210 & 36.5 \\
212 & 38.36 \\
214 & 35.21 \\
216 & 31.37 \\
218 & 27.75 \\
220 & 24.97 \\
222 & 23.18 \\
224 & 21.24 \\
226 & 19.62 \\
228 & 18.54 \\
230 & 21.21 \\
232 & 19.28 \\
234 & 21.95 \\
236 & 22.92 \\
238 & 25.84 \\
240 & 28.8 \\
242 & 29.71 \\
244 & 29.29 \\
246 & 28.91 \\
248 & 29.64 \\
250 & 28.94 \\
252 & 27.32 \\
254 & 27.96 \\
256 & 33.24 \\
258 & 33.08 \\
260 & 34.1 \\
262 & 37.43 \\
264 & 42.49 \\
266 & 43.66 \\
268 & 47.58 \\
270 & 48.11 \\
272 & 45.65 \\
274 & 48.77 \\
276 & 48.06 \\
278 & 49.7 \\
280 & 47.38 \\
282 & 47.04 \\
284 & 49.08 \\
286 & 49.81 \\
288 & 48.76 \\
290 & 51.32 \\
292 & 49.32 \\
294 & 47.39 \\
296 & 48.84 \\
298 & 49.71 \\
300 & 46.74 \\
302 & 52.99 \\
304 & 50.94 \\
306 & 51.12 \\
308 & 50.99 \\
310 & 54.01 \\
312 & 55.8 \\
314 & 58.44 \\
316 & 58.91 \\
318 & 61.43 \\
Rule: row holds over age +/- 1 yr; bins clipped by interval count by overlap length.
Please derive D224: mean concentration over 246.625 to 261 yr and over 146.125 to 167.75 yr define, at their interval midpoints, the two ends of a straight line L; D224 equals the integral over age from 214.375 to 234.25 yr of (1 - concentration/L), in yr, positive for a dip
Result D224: 6.9 yr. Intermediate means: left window 46.8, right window 30.6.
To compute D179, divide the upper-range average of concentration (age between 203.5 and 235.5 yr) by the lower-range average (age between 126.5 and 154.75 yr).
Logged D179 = 0.60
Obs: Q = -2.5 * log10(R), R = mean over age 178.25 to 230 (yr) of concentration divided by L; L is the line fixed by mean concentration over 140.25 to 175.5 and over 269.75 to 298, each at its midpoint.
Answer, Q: 0.24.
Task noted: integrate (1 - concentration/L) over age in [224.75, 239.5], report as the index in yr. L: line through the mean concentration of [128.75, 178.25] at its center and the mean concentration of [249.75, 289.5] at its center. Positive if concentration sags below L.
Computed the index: 7.5 yr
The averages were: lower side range 48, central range 21.6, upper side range 42.3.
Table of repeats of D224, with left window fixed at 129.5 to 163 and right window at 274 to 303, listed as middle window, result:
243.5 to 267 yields 7.6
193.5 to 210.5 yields 1.8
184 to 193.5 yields 0.2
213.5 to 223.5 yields 4.3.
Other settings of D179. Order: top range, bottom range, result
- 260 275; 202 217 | 1.14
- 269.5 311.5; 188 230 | 1.37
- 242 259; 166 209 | 0.64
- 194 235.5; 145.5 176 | 0.69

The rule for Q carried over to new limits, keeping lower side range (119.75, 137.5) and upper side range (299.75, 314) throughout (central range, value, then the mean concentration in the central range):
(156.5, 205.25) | 0.082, 47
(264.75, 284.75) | 0.101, 47.4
